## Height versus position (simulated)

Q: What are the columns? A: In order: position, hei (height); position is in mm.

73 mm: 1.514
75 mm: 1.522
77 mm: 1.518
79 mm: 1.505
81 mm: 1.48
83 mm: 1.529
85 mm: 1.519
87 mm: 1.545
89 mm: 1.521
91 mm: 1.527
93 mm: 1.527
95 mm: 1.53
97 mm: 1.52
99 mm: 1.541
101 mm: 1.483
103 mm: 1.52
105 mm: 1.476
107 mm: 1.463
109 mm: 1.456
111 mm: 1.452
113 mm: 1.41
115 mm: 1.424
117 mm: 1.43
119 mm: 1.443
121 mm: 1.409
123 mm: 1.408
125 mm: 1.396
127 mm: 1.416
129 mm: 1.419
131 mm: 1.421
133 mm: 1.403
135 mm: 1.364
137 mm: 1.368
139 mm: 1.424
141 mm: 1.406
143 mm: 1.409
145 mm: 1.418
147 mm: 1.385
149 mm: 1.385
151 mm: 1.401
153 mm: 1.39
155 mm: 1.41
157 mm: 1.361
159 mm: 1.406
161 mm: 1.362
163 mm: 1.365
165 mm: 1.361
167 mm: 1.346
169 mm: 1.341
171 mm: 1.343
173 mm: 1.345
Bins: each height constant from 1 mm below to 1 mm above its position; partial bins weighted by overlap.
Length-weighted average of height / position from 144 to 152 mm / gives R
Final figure 1.4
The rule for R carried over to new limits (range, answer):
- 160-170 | 1.35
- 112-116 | 1.42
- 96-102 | 1.51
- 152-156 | 1.4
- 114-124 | 1.42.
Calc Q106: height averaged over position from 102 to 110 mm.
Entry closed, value 1.48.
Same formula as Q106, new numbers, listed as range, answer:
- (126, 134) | 1.41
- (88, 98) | 1.52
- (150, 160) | 1.39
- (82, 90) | 1.53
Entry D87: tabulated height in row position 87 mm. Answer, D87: 1.545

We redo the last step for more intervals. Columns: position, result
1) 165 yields 1.361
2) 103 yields 1.52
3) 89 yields 1.521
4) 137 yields 1.368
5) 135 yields 1.364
